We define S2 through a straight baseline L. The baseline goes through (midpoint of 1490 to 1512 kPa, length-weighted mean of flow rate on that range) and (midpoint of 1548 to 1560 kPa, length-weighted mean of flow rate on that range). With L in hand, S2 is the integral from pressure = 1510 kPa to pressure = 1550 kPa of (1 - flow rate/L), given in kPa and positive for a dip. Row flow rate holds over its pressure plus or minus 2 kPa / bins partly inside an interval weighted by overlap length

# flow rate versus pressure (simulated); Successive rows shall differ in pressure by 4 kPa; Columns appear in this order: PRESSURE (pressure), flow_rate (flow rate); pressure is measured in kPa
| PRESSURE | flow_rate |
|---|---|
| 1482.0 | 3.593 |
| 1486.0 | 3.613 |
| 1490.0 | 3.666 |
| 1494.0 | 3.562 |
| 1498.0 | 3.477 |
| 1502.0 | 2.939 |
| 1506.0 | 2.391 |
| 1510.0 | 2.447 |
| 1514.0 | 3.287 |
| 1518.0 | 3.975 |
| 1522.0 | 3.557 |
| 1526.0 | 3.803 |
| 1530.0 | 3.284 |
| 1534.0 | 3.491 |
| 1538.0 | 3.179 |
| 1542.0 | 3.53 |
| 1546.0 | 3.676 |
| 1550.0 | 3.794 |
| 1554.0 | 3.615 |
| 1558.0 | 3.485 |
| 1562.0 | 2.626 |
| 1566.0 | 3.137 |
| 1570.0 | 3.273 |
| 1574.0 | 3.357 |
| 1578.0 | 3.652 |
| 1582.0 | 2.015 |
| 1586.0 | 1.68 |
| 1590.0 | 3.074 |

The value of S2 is -1.60 kPa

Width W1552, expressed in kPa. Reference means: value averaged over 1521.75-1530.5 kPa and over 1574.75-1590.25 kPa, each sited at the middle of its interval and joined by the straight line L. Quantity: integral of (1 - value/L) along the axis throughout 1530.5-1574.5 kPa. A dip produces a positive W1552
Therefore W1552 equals -3.5 kPa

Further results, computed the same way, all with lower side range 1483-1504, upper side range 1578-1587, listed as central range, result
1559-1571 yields -2.6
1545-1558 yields -4.8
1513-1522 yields -1.5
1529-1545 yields -2.9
